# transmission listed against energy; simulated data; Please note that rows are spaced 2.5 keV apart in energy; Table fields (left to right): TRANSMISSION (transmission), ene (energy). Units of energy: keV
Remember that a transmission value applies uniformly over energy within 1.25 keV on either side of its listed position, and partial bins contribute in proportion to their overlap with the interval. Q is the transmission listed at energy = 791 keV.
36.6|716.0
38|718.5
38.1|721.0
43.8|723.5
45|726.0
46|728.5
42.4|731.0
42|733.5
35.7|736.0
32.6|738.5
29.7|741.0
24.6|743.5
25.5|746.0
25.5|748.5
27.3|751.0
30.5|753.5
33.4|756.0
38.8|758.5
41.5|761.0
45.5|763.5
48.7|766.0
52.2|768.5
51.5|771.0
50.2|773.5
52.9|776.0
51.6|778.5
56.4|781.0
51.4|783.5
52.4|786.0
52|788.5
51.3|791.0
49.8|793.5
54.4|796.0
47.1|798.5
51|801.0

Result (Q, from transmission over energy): 51.3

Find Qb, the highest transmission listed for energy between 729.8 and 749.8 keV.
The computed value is 42.4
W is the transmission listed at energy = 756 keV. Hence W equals 33.4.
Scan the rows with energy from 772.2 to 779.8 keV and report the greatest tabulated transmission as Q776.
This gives 52.9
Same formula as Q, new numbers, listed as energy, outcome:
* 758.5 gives 38.8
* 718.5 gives 38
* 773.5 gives 50.2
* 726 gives 45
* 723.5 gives 43.8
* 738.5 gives 32.6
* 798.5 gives 47.1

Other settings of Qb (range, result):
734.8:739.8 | 35.7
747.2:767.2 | 48.7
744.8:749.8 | 25.5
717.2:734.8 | 46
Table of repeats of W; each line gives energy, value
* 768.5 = 52.2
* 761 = 41.5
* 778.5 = 51.6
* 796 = 54.4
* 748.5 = 25.5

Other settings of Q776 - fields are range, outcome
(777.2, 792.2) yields 56.4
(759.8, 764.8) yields 45.5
